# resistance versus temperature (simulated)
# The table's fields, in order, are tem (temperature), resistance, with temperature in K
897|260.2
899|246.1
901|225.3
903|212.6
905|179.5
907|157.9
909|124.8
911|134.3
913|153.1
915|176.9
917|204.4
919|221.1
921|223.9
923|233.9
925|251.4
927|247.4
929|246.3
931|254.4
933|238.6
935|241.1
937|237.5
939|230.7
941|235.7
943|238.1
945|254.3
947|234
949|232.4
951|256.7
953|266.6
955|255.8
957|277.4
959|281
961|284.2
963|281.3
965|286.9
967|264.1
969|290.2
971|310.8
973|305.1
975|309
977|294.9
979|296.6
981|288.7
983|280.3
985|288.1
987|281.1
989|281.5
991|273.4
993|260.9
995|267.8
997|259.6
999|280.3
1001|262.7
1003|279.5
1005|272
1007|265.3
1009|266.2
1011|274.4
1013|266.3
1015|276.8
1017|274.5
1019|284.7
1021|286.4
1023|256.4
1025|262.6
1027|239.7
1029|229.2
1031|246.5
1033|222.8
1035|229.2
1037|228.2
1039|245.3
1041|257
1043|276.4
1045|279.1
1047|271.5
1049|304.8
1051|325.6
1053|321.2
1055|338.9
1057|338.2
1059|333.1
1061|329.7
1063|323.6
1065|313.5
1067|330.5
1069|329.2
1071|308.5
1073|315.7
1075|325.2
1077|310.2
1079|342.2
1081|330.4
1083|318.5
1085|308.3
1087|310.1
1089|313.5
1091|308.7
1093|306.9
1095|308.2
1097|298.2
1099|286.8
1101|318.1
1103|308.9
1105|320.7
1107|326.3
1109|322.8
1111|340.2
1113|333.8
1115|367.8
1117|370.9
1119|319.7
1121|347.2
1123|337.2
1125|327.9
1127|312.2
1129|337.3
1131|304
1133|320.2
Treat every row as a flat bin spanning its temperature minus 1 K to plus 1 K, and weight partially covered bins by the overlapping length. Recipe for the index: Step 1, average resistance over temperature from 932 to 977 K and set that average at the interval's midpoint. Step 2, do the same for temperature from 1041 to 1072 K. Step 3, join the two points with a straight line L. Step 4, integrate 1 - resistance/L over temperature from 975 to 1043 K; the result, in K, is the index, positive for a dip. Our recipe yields 5.4 K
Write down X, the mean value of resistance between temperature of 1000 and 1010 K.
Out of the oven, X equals 269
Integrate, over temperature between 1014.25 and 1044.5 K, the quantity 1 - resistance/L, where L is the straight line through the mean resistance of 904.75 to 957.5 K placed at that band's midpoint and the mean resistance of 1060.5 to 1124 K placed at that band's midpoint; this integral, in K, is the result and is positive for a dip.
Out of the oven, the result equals 3.1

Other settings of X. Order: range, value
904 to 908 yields 169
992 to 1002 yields 266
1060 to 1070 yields 325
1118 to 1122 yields 333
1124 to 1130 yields 326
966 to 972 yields 288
